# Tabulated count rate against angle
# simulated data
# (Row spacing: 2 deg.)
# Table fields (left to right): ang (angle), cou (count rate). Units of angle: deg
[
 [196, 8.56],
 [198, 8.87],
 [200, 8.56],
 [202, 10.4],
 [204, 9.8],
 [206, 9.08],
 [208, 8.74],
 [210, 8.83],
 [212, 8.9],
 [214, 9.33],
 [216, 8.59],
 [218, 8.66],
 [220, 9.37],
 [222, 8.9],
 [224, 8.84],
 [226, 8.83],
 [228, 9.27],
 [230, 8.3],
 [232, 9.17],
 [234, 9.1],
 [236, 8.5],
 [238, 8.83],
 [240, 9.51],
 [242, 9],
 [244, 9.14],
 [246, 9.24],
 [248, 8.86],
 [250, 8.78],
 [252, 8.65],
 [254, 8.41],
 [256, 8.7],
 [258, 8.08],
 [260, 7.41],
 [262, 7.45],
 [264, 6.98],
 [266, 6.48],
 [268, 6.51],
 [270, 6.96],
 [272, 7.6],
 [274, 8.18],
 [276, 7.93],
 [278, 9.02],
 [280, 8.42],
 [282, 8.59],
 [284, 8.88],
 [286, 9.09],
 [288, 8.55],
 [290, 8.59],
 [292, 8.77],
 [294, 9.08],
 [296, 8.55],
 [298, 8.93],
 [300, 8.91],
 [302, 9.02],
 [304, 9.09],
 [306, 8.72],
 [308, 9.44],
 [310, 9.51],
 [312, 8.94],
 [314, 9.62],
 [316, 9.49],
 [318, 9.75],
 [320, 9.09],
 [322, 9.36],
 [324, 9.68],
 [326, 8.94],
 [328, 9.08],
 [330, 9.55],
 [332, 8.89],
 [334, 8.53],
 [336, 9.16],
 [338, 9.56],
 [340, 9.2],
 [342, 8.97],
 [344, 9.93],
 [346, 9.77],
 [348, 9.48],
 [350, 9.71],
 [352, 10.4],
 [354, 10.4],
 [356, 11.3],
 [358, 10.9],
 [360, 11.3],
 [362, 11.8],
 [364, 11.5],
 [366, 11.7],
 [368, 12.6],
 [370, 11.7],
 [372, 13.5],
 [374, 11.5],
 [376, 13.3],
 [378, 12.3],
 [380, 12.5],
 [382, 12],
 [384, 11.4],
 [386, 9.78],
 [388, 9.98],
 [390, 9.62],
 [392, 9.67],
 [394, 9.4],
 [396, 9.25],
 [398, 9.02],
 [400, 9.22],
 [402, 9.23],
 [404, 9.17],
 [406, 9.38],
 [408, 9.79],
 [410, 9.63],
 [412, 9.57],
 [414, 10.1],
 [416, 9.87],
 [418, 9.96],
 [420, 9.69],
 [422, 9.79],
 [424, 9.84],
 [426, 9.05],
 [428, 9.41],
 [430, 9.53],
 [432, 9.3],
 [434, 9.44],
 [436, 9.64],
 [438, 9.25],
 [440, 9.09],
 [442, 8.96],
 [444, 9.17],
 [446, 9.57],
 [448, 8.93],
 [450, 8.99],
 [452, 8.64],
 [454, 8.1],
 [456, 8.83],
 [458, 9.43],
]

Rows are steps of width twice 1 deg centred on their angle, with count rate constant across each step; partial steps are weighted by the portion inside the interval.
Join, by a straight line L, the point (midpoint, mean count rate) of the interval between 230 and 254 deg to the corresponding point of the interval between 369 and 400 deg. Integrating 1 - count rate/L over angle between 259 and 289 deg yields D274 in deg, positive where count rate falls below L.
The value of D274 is 4.9 deg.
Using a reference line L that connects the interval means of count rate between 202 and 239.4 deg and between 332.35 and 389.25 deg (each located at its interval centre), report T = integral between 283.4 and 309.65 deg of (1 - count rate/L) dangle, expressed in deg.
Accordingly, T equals 2.8 deg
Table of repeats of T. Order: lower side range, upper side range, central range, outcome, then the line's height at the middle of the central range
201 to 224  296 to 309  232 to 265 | 1.9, 9.07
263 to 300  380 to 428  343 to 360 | -2.2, 9.12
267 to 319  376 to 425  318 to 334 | -0.2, 9.12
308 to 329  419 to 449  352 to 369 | -3.7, 9.36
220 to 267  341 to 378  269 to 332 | 6.1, 9.82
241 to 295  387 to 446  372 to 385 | -4.4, 9.17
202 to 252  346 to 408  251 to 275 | 4.6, 9.42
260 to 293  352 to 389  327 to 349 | 2.3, 10.4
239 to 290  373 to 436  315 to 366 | -3.4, 9.23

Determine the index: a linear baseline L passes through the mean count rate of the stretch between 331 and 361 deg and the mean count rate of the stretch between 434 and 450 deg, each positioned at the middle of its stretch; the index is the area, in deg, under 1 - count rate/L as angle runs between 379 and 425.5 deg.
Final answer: -2.0 deg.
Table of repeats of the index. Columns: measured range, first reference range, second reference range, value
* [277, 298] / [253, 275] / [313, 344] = -1.5 deg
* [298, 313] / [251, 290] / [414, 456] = -1.4 deg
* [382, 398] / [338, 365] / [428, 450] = -0.1 deg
